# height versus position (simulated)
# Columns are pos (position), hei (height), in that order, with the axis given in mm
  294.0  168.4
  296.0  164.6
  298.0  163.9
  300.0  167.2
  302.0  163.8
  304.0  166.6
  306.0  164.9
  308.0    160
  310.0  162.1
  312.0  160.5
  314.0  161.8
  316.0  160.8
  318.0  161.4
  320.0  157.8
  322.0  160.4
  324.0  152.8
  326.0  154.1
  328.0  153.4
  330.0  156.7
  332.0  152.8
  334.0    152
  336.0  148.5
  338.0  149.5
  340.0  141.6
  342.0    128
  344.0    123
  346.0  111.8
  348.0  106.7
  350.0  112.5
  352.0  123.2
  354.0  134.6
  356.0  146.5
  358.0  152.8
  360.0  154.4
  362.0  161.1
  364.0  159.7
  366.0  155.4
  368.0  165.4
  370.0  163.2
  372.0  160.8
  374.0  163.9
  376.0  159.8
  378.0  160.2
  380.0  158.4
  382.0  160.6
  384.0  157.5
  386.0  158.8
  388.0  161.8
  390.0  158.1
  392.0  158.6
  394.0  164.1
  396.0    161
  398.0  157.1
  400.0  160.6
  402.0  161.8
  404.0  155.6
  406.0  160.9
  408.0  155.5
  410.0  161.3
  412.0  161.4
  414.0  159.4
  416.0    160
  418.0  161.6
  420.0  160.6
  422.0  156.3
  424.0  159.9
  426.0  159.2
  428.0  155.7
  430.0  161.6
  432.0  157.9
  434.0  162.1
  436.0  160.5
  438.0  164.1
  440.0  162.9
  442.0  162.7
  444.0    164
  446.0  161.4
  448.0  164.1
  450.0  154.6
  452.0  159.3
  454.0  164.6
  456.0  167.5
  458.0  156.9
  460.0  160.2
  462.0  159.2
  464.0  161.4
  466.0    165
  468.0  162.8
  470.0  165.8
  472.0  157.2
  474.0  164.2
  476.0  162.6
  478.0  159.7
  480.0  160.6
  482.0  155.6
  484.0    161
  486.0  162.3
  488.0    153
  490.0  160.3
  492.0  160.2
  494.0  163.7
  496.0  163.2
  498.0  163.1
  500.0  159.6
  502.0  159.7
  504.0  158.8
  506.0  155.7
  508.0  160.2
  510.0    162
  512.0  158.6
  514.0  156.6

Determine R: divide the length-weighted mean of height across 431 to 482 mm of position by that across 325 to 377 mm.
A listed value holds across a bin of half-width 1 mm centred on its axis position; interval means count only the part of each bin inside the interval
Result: 1.11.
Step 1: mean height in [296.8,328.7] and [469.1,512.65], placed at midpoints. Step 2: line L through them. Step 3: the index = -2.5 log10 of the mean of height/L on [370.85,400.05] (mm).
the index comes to 0.00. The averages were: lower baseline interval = 161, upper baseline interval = 160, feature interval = 160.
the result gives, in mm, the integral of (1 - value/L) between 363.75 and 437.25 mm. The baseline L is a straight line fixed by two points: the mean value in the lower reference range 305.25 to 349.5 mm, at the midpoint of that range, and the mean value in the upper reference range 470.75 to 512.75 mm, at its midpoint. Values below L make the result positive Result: -3.0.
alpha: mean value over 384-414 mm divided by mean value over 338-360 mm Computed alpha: 1.2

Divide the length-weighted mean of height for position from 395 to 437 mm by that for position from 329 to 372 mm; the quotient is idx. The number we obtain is 1.1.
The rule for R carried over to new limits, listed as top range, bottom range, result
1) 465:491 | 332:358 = 1.21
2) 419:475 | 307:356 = 1.11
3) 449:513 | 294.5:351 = 1.06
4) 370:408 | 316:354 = 1.13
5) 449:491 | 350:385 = 1.04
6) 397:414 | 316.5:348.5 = 1.10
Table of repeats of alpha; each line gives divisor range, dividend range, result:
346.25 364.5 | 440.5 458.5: 1.18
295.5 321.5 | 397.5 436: 0.98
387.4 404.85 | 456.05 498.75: 1.01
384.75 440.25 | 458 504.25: 1.01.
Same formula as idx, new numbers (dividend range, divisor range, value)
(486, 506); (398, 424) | 1.00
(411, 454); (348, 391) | 1.05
